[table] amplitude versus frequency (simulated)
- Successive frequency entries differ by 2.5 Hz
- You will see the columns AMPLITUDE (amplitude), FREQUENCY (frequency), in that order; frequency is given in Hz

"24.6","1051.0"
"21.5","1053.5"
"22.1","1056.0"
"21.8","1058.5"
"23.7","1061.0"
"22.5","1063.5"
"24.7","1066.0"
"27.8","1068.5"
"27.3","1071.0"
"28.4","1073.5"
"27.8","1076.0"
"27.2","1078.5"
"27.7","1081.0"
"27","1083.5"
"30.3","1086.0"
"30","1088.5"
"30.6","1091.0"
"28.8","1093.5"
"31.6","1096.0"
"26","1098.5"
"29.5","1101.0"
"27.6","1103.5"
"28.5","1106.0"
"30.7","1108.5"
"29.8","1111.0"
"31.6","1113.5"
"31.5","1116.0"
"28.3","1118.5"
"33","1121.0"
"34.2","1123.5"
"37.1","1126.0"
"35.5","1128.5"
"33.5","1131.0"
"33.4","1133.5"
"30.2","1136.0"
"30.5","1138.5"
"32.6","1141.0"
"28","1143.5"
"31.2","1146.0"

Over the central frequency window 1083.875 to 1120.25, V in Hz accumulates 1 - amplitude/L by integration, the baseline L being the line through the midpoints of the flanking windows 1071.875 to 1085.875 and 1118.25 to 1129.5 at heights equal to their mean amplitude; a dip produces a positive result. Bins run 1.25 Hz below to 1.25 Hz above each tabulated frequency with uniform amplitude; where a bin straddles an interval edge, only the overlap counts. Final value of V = 1.6 Hz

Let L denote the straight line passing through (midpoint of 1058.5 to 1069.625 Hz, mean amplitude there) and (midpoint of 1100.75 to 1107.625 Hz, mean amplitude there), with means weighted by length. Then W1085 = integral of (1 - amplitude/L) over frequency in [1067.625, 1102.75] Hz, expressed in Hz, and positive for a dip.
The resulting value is -2.7 Hz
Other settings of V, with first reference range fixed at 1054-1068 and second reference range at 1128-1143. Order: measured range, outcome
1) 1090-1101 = -0.8 Hz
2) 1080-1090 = -1.1 Hz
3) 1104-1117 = -0.5 Hz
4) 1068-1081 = -1.5 Hz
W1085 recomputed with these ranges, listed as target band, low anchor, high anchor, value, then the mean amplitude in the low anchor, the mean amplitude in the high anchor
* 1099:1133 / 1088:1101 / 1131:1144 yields -1.3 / 29.4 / 31.4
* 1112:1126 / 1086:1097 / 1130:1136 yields -0.1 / 30.2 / 32.8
